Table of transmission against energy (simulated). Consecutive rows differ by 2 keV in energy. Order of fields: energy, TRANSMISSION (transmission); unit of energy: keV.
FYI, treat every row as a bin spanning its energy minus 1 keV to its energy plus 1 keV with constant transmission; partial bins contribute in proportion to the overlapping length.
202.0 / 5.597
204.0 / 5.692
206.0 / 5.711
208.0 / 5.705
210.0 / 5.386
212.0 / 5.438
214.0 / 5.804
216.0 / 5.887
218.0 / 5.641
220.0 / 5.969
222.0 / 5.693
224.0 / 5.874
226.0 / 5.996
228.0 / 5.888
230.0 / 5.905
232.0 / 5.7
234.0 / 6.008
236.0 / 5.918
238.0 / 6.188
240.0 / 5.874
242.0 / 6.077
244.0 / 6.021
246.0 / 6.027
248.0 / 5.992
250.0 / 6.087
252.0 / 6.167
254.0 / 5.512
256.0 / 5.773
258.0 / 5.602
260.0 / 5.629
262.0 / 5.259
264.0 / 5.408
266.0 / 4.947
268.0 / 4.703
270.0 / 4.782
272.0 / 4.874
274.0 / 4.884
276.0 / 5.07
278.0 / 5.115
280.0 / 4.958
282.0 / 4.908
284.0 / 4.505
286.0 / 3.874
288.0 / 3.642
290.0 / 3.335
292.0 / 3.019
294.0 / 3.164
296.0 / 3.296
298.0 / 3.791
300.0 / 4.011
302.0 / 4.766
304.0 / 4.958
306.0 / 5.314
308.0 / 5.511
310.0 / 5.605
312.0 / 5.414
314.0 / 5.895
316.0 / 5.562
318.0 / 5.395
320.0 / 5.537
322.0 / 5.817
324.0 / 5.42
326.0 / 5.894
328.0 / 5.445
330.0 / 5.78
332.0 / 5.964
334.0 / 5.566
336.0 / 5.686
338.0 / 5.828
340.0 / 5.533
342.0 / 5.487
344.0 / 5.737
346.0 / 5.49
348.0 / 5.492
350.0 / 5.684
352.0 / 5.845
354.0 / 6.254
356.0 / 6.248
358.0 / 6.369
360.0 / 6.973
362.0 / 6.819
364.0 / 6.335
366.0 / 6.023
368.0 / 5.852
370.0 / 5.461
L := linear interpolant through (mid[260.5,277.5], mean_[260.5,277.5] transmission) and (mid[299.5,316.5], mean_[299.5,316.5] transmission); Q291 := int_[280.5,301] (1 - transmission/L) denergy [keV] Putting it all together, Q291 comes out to 5.4 keV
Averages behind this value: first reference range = 5.01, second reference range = 5.25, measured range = 3.78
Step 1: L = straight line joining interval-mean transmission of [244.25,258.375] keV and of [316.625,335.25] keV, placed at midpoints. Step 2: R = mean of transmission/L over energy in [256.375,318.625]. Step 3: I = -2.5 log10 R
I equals 0.21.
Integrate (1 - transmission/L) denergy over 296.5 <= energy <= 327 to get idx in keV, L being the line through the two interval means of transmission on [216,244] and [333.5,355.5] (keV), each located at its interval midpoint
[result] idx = 2.8 keV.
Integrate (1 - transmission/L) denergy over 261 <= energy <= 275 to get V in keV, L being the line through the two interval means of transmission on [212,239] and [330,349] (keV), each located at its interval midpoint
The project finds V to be 1.95 keV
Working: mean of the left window 5.87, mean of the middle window 4.98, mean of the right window 5.65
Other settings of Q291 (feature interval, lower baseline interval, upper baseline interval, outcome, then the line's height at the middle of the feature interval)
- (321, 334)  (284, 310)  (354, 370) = -1.4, 5.15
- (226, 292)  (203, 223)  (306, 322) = 3.8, 5.63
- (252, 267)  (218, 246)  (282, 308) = -1.1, 5.11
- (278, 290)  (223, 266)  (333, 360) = 3.0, 5.83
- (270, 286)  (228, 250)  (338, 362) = 3.0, 5.97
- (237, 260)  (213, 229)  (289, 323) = -1.8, 5.48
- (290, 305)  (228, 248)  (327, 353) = 5.1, 5.79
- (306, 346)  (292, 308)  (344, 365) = -4.2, 5.12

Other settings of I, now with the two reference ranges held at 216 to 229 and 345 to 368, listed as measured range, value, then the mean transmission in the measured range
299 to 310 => 0.21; 4.97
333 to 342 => 0.08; 5.63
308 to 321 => 0.09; 5.56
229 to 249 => -0.02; 5.97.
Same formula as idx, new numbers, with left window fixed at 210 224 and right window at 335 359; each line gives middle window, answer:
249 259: -0.1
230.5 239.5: -0.3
